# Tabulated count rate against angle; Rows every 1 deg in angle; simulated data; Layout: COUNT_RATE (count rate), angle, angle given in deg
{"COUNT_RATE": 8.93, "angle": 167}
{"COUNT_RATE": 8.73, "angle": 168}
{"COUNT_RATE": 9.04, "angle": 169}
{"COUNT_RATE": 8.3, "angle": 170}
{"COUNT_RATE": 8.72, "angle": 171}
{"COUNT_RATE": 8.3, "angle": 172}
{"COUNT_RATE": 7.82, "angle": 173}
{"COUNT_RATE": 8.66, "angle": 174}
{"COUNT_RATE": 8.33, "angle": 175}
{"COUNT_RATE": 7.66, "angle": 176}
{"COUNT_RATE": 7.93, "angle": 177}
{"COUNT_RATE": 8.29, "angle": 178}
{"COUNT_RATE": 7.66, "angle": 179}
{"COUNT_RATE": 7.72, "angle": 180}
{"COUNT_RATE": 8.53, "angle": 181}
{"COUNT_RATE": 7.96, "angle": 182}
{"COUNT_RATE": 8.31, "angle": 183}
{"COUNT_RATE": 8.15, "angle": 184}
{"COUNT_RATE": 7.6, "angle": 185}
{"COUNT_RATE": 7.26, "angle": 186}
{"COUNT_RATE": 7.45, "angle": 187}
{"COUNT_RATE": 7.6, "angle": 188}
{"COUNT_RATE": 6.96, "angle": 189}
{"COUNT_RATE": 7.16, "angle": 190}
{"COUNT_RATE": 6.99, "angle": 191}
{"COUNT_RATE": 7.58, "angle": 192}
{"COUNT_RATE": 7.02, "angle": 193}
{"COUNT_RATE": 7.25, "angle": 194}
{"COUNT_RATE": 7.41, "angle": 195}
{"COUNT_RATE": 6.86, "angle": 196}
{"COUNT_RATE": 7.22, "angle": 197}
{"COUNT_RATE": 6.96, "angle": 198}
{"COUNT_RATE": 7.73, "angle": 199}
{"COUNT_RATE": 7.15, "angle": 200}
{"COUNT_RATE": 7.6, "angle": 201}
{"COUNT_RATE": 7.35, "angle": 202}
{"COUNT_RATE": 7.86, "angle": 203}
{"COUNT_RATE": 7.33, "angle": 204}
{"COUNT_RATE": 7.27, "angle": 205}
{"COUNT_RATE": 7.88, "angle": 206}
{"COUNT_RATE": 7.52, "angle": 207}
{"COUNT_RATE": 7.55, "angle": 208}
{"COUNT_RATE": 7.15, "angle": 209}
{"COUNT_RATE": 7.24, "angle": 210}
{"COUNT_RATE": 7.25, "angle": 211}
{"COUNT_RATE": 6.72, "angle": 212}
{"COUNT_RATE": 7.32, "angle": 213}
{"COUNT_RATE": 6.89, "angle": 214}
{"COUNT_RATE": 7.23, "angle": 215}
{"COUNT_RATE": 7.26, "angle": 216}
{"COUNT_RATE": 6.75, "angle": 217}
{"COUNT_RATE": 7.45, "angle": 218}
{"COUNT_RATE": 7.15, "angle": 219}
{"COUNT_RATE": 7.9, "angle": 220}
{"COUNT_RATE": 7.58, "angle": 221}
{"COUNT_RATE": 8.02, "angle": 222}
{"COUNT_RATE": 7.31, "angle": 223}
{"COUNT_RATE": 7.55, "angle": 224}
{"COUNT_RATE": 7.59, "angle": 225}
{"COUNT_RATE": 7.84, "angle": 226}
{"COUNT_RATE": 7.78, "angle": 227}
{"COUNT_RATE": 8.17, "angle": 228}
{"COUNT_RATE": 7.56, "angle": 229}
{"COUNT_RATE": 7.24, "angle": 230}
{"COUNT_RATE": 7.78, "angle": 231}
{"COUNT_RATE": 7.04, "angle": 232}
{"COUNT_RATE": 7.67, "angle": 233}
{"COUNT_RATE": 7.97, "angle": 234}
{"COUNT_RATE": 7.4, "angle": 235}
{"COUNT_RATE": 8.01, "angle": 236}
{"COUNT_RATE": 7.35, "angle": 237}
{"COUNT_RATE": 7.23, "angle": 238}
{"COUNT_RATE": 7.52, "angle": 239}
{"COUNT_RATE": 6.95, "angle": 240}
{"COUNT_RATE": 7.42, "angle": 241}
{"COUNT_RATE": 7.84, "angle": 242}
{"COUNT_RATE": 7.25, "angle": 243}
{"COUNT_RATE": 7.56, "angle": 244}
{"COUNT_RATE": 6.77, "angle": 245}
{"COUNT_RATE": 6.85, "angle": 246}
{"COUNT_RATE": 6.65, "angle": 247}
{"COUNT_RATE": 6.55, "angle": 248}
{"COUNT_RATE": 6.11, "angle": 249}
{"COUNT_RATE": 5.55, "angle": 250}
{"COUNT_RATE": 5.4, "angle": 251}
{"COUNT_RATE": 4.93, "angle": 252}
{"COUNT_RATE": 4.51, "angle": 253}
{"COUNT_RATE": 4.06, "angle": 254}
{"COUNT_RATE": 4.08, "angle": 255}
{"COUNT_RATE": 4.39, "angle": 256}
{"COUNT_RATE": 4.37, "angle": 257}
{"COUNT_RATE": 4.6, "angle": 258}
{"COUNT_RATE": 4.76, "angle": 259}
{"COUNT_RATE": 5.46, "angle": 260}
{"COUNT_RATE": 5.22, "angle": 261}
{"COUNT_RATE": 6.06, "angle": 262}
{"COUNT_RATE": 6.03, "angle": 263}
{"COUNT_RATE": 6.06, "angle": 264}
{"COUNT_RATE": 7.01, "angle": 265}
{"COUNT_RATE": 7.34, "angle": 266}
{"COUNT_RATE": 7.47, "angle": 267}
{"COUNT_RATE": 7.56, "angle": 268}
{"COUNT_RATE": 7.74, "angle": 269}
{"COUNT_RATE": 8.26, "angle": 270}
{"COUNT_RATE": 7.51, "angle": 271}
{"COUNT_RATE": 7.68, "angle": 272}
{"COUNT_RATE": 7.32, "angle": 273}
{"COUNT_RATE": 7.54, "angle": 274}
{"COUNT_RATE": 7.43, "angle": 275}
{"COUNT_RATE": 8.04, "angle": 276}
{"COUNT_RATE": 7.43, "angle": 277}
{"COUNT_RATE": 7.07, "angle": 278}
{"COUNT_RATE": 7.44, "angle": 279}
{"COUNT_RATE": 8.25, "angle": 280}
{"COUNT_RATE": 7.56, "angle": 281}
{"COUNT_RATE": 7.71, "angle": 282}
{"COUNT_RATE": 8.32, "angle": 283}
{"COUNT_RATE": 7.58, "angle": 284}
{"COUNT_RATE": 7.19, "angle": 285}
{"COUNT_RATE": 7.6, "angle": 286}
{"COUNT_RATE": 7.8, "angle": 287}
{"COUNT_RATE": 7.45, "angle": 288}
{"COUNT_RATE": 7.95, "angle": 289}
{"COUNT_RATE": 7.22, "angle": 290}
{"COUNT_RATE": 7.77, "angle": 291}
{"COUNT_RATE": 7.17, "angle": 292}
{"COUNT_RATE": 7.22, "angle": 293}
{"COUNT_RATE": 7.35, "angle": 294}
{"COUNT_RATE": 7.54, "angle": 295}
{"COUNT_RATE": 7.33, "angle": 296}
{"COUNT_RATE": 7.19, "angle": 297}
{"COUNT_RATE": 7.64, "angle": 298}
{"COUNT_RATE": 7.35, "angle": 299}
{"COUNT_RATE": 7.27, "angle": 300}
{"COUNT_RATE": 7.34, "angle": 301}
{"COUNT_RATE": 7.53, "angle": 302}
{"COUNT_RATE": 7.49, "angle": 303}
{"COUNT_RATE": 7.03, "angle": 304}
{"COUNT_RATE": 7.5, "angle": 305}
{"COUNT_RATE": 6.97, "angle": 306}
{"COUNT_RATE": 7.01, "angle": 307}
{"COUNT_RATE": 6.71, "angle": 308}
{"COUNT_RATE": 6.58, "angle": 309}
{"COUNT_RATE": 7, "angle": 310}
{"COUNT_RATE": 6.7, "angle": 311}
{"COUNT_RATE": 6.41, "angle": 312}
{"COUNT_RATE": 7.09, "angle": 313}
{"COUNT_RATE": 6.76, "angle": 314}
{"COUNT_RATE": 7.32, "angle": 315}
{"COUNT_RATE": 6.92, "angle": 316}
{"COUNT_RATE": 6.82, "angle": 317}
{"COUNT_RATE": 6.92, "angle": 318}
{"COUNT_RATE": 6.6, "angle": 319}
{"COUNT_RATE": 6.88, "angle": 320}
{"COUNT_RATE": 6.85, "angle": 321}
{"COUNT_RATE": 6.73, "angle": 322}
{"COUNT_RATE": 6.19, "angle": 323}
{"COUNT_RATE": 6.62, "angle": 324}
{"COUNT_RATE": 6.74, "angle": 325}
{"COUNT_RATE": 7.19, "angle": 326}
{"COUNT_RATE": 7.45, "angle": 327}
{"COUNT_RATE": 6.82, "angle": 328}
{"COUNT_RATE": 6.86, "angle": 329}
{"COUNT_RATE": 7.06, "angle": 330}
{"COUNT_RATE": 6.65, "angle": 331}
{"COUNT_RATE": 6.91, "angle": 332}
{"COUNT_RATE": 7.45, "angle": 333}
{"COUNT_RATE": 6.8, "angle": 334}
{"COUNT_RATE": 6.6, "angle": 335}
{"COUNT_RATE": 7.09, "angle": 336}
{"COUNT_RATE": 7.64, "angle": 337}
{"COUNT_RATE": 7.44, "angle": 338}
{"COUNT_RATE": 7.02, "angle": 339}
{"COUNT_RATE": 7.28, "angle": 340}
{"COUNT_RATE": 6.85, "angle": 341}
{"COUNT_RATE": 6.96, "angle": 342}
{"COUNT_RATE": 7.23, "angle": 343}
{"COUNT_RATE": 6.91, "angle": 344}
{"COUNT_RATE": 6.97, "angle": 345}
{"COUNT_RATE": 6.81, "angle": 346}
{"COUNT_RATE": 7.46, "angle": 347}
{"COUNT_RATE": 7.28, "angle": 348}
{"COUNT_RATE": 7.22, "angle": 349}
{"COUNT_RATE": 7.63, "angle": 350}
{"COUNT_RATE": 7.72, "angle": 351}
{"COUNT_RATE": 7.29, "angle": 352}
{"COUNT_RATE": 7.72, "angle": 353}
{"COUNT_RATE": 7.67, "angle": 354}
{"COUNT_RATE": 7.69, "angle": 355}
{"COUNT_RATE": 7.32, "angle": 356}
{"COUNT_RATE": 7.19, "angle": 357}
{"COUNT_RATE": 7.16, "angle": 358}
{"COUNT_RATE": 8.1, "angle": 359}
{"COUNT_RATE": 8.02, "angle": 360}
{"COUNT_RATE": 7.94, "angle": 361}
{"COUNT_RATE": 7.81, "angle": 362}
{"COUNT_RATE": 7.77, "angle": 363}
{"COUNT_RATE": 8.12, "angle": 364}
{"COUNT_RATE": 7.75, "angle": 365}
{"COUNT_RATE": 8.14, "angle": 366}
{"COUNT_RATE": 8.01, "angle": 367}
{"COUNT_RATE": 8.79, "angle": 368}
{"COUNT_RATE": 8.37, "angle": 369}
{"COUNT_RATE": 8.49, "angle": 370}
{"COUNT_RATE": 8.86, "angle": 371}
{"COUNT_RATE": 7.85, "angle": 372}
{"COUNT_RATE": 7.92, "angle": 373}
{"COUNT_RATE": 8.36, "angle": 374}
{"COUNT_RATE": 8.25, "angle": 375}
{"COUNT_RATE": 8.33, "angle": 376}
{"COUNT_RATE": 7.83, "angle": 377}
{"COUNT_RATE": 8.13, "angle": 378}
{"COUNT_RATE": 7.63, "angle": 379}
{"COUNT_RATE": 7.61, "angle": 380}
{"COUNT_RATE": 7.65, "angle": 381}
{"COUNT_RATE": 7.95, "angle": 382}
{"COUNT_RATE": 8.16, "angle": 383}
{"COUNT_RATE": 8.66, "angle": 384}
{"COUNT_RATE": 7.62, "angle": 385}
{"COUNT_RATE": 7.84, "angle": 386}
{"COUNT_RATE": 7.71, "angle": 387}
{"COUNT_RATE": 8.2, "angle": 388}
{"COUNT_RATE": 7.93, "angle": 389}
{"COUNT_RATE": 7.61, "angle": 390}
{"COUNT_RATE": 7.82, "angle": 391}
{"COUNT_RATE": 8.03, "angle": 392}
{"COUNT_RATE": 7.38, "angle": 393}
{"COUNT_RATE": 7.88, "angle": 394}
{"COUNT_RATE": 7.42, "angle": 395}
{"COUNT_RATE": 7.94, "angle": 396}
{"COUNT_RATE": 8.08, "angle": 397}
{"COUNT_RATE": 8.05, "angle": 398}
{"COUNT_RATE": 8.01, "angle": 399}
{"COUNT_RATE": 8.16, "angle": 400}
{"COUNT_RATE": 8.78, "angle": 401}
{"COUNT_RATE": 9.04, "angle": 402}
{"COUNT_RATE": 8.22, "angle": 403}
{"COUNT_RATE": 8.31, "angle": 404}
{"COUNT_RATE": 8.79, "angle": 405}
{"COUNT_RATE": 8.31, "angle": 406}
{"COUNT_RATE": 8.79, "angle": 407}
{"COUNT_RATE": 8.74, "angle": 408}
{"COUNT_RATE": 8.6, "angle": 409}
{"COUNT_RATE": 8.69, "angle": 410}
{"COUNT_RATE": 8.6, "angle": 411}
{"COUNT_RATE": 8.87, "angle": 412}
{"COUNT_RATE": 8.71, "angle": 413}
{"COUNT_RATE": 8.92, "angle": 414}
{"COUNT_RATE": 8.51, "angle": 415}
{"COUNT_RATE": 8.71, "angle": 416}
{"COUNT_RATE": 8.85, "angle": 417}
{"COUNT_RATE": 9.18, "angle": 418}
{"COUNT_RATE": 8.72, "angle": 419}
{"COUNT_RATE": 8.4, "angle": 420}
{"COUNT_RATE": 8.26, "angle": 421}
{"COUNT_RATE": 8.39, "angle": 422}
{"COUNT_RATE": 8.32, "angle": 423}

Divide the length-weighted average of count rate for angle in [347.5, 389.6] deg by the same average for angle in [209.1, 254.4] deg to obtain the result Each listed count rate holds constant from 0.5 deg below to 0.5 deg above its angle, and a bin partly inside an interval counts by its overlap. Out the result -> 1.1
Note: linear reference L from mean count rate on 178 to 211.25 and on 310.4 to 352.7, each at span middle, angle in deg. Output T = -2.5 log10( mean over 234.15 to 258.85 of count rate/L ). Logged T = 0.17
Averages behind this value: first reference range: 7.48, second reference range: 7.01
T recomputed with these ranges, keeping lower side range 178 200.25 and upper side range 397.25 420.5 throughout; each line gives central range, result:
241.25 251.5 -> 0.17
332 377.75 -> 0.10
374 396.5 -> 0.08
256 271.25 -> 0.25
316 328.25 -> 0.20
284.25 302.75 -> 0.08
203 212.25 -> 0.03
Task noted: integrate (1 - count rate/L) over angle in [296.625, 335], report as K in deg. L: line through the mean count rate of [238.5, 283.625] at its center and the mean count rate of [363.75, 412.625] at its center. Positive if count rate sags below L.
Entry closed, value 1.6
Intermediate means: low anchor 6.62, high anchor 8.17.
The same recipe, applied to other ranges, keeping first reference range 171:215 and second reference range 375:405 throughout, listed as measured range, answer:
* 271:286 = 0.3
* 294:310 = 1.2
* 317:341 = 2.8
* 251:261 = 4.0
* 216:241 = 0.4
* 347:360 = 0.7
